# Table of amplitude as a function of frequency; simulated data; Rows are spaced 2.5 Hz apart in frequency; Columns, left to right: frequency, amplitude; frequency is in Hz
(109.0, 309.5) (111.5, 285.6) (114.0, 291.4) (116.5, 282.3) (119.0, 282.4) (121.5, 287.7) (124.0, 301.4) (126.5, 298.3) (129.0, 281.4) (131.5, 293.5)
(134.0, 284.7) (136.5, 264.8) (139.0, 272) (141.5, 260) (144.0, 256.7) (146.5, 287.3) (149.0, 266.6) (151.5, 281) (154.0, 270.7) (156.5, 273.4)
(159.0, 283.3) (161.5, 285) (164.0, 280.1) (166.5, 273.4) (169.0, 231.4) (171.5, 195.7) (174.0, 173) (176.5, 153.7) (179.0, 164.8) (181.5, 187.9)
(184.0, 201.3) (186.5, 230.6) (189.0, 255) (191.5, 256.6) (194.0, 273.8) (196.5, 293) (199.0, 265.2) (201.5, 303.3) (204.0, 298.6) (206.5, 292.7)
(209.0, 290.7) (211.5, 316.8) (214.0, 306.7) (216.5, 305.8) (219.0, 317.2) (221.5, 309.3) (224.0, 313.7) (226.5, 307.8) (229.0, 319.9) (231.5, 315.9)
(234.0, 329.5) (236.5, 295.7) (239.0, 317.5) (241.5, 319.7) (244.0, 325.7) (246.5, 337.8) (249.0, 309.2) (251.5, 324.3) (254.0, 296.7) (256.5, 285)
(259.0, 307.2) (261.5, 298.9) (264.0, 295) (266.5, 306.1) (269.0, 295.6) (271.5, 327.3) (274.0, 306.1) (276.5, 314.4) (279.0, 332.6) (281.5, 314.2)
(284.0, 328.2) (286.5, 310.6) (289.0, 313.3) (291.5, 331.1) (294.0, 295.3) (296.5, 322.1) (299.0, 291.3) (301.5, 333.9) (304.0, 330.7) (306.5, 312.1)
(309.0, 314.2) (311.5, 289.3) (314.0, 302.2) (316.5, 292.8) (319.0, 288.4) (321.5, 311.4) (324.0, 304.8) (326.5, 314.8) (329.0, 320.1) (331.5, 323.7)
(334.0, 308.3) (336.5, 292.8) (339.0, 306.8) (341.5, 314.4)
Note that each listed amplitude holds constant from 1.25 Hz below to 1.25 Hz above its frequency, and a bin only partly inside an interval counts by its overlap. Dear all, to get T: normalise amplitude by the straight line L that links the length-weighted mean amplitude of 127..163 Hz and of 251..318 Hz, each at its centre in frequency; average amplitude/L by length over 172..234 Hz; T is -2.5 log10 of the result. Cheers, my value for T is 0.084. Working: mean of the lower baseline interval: 276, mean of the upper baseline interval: 310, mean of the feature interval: 269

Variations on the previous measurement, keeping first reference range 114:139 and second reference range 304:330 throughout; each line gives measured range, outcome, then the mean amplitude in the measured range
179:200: 0.213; 240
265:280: -0.041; 313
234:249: -0.075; 319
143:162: 0.051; 275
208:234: -0.056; 311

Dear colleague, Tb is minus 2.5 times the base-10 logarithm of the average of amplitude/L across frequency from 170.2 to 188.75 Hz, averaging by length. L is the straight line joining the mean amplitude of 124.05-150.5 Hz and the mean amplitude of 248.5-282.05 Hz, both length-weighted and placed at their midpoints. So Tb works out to 0.45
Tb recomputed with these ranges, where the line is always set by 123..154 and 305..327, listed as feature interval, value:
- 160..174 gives 0.15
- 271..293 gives -0.07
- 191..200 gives 0.05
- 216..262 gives -0.07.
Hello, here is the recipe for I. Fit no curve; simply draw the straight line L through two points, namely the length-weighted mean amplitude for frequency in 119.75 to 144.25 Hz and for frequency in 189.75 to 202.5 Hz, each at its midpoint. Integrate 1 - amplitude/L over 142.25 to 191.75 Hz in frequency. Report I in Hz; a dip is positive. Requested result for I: 6.9 Hz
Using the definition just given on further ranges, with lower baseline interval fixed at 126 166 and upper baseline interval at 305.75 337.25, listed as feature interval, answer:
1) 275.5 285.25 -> -0.8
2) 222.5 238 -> -1.2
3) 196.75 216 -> -0.6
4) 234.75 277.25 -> -2.1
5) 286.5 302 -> -0.6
